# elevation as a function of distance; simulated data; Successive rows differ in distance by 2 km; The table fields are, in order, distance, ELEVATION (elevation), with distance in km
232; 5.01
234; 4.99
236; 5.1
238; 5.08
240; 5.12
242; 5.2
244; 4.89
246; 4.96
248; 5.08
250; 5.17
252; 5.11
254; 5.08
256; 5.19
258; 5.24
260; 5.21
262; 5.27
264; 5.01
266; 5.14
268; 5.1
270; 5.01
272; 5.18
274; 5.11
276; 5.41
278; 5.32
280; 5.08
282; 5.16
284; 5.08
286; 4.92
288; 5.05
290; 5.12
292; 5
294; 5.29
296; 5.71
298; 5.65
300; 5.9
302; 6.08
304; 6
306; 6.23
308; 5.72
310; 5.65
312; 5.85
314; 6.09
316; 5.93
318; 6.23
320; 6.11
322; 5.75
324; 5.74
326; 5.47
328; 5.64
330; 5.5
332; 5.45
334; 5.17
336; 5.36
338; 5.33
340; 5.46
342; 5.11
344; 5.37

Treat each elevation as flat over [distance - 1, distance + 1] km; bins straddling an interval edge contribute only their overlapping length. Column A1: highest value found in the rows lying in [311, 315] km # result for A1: 6.09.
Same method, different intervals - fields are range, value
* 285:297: 5.71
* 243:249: 5.08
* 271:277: 5.41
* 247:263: 5.27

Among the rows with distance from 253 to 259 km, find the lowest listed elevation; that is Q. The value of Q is 5.08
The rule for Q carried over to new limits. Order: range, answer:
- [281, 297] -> 4.92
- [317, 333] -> 5.45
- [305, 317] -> 5.65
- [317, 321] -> 6.11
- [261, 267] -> 5.01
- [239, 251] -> 4.89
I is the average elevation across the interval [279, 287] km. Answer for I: 5.06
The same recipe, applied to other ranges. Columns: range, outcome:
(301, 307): 6.1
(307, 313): 5.74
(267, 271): 5.05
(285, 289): 4.98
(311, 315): 5.97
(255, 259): 5.21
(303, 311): 5.9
